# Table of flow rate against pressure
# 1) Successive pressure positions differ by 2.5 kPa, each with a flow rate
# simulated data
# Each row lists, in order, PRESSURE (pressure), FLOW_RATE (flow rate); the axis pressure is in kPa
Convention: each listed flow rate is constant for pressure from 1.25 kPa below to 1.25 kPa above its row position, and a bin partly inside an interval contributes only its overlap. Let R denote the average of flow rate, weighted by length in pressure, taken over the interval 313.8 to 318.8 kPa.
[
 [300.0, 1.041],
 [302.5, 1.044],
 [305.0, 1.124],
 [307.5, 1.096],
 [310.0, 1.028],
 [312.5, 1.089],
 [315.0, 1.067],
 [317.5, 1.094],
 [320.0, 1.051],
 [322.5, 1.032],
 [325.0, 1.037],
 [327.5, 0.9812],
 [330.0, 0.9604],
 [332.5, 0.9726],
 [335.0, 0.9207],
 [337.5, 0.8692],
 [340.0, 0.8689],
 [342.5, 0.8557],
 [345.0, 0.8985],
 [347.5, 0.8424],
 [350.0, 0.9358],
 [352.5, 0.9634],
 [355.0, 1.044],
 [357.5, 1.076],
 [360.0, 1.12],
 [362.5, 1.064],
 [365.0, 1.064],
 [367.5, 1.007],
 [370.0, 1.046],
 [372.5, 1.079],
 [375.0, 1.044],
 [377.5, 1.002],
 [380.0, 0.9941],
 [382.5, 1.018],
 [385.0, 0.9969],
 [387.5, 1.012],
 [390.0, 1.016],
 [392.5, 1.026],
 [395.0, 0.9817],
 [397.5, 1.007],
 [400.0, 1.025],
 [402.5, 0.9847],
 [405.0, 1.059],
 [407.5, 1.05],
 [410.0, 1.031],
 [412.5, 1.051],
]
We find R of 1.08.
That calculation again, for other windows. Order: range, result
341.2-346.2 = 0.877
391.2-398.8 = 1.01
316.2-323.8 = 1.06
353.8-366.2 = 1.07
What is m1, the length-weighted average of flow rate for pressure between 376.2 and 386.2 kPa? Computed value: 1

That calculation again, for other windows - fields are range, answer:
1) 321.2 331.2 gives 1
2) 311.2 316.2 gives 1.08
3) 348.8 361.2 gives 1.03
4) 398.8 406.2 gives 1.02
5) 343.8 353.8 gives 0.911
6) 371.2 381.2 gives 1.03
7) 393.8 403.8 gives 1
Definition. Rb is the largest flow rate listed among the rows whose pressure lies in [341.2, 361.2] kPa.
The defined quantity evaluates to 1.12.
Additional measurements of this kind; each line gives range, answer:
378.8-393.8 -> 1.026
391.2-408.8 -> 1.059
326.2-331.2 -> 0.9812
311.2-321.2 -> 1.094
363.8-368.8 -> 1.064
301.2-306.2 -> 1.124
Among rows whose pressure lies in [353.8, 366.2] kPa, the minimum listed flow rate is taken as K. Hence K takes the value 1.044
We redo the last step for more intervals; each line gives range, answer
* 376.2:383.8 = 0.9941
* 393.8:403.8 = 0.9817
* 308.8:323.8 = 1.028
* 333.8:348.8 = 0.8424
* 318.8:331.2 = 0.9604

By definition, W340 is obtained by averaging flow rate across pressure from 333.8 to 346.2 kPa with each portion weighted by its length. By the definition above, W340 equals 0.882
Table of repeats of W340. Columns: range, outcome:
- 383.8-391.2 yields 1.01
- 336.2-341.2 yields 0.87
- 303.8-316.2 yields 1.08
